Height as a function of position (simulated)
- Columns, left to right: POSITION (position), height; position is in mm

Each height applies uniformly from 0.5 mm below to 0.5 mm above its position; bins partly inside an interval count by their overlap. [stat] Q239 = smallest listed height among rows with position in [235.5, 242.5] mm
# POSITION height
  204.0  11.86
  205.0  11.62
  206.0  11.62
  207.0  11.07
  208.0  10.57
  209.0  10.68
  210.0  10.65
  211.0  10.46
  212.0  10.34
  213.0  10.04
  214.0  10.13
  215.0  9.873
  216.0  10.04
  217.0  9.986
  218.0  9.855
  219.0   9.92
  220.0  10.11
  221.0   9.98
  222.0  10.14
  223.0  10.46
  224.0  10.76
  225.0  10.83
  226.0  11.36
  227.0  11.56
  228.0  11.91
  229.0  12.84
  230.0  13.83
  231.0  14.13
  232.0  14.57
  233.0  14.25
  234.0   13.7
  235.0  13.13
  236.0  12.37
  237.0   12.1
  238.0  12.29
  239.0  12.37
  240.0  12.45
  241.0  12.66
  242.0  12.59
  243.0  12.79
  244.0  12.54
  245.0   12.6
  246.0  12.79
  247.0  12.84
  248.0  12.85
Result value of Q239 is 12.1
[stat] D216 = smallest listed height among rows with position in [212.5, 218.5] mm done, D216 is 9.855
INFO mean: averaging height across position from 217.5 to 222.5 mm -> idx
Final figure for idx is 10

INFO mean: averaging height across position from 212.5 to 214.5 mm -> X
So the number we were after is 10.1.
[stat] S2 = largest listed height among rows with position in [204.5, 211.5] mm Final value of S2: 11.62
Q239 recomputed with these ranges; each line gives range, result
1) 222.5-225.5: 10.46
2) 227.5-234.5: 11.91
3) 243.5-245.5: 12.54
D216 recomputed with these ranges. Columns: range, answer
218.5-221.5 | 9.92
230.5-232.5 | 14.13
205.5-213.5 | 10.04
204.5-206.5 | 11.62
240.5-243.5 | 12.59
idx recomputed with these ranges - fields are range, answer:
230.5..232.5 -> 14.4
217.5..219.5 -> 9.89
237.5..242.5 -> 12.5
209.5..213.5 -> 10.4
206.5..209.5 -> 10.8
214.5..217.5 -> 9.97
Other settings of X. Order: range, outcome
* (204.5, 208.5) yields 11.2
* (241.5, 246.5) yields 12.7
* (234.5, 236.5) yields 12.8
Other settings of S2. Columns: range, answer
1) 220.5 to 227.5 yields 11.56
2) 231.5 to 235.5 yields 14.57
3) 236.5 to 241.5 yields 12.66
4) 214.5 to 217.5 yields 10.04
